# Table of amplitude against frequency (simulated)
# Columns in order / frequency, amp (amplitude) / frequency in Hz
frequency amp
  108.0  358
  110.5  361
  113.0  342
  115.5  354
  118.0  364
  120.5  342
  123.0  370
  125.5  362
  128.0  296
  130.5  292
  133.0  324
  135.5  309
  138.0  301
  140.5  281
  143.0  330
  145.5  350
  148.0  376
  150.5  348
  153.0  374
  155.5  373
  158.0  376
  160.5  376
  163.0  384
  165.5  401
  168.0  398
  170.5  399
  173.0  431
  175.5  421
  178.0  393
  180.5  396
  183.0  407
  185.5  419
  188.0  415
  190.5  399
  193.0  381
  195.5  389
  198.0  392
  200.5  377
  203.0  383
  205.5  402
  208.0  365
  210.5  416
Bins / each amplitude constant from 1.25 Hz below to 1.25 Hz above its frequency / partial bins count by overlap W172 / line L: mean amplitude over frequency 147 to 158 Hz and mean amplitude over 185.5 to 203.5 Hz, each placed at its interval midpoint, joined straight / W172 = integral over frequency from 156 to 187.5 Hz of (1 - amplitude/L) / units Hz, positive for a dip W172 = -1.7 Hz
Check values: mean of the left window 368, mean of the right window 393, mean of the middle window 400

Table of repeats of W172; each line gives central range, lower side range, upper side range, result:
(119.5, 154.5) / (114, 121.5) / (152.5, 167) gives 3.20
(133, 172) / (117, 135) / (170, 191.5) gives 1.43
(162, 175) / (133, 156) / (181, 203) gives -1.32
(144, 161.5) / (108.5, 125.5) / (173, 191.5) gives 0.82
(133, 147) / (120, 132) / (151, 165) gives 1.40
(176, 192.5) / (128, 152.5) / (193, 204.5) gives -1.55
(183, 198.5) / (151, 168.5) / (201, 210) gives -0.65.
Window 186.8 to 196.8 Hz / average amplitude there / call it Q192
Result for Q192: 396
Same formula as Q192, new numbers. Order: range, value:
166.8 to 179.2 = 409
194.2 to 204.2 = 385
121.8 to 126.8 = 365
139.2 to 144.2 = 305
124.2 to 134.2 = 319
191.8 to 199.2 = 387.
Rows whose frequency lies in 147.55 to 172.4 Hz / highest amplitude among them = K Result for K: 401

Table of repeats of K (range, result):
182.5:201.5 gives 419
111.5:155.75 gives 376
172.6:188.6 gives 431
